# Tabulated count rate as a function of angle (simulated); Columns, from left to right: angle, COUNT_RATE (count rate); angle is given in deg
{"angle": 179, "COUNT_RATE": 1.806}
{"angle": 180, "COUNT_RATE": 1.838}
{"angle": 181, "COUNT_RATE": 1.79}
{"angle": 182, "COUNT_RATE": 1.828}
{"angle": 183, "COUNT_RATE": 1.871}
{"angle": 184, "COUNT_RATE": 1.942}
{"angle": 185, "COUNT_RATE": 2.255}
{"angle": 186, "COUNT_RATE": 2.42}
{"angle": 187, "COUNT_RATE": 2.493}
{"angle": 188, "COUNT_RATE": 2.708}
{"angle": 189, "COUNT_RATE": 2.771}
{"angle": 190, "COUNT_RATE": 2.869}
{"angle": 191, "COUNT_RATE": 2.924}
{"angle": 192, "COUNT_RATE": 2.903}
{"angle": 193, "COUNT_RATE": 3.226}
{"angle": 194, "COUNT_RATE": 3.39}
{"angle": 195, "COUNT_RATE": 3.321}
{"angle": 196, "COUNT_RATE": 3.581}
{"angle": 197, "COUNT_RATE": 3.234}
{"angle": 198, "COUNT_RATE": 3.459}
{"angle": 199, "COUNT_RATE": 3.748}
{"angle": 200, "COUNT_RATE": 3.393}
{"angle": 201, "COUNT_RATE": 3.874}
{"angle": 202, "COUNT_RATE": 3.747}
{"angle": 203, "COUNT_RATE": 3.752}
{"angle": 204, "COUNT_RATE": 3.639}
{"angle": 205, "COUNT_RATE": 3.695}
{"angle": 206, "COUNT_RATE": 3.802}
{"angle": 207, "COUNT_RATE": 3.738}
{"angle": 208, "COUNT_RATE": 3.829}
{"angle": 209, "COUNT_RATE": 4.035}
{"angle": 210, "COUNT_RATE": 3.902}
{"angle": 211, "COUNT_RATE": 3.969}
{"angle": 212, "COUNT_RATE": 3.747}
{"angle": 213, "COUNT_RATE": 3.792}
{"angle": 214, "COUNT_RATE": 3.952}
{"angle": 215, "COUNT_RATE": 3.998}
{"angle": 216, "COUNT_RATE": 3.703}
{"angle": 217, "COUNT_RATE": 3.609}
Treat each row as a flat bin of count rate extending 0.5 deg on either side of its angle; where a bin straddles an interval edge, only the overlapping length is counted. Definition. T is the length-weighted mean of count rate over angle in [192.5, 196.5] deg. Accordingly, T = 3.38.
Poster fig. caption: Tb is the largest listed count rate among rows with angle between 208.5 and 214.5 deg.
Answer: 4.035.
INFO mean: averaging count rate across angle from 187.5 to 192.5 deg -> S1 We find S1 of 2.83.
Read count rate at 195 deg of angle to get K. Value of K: 3.321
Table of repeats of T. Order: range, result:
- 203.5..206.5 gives 3.71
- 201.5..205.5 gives 3.71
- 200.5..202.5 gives 3.81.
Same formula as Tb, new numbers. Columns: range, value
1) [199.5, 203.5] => 3.874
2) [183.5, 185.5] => 2.255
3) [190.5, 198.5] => 3.581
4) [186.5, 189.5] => 2.771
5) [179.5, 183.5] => 1.871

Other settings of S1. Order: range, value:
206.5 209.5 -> 3.87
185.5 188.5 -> 2.54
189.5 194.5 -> 3.06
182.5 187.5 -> 2.2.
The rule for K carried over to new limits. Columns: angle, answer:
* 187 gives 2.493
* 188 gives 2.708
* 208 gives 3.829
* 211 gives 3.969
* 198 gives 3.459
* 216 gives 3.703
